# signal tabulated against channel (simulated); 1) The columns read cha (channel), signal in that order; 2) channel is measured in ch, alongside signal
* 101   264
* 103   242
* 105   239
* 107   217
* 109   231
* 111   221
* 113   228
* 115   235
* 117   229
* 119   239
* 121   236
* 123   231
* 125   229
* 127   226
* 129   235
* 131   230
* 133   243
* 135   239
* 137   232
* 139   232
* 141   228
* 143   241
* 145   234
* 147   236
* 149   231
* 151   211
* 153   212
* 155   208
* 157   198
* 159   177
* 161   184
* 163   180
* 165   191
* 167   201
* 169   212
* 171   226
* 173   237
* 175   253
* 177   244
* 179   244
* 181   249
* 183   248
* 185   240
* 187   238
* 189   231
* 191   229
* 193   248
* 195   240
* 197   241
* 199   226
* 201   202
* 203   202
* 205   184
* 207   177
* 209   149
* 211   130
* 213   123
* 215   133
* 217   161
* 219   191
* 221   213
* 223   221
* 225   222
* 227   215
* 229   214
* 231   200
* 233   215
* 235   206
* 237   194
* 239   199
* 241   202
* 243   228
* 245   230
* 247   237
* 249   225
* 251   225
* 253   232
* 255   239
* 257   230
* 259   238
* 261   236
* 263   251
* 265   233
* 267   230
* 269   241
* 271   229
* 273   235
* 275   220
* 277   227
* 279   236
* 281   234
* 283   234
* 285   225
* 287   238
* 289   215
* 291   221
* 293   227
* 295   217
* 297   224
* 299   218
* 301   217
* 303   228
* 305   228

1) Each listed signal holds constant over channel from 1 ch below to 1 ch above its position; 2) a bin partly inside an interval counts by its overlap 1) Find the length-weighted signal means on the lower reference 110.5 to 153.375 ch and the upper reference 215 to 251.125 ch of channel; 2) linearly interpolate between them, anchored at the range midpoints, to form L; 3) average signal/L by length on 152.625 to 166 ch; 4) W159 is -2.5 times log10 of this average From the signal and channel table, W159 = 0.173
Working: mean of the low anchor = 231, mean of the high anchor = 209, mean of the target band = 192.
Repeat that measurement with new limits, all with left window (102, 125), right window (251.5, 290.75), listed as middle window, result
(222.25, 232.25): 0.087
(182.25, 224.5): 0.155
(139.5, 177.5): 0.077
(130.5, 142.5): -0.013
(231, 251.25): 0.084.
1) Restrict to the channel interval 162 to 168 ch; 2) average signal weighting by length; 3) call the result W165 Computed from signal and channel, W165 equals 191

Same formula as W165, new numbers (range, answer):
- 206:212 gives 152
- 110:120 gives 230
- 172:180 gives 244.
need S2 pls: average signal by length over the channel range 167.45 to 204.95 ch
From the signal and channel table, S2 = 232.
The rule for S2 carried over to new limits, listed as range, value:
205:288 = 212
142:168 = 208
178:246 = 207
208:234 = 184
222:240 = 210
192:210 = 208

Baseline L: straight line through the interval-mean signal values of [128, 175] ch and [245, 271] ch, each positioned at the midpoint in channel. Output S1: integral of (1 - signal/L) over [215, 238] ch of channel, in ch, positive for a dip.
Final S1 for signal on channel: 2.8 ch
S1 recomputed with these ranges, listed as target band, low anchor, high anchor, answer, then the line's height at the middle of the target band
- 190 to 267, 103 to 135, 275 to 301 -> 6.3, 228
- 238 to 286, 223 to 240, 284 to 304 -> -3.1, 216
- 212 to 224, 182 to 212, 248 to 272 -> 2.5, 220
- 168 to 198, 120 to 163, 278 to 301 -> -2.0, 223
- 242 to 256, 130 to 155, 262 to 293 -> 0.0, 231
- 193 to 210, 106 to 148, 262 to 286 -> 2.0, 232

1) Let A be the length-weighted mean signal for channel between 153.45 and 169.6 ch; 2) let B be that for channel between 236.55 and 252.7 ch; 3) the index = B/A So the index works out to 1.13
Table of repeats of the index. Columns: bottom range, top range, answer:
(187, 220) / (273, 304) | 1.17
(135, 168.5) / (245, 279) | 1.09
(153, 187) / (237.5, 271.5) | 1.05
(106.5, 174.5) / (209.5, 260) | 0.92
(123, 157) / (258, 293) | 1.02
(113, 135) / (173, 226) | 0.90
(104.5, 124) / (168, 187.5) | 1.04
